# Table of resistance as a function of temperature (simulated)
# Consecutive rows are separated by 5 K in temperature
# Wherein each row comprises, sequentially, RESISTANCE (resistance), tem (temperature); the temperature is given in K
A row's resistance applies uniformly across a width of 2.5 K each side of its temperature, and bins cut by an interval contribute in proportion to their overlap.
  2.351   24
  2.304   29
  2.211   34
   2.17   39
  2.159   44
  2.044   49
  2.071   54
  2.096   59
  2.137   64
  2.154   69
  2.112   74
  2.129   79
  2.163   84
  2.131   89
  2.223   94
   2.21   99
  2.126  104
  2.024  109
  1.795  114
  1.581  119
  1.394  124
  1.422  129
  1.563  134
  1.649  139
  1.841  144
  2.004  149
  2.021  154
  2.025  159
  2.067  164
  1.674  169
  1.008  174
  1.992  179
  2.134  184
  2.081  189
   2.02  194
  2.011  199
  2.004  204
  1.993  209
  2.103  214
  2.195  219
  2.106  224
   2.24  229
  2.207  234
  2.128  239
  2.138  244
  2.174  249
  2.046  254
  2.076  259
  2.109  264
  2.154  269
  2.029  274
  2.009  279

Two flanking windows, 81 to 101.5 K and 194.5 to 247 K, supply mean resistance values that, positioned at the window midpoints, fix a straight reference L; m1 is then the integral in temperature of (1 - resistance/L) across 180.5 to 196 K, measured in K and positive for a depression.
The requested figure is 0.4 K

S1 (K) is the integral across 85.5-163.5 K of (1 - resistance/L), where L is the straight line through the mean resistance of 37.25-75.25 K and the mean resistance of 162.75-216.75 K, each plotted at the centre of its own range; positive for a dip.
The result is 5.4 K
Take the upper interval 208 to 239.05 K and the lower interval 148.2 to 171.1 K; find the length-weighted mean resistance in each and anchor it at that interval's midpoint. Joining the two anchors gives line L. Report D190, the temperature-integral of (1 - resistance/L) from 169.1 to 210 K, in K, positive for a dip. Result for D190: 3.22 K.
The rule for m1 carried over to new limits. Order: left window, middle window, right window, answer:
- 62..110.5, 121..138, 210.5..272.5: 5.2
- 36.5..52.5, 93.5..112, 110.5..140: -4.2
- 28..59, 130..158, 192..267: 4.2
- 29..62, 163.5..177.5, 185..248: 3.8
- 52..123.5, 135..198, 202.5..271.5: 6.5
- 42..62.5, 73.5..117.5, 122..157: -4.3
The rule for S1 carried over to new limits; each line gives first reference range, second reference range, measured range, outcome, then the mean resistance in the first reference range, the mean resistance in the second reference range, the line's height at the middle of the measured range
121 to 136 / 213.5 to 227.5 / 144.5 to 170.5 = -4.46 K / 1.46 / 2.15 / 1.68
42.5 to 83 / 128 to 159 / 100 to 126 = 1.35 K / 2.11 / 1.79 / 1.91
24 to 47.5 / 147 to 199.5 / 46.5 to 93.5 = 0.45 K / 2.22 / 1.91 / 2.14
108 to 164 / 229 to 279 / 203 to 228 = -1.14 K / 1.76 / 2.12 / 2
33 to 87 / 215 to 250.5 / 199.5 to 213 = 0.93 K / 2.13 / 2.17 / 2.16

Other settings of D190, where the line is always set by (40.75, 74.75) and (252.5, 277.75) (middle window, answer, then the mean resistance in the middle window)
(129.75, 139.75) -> 2.5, 1.57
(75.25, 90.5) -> -0.2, 2.14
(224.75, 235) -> -0.6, 2.21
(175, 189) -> 0.9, 1.95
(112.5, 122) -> 2.0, 1.66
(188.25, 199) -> 0.3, 2.04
